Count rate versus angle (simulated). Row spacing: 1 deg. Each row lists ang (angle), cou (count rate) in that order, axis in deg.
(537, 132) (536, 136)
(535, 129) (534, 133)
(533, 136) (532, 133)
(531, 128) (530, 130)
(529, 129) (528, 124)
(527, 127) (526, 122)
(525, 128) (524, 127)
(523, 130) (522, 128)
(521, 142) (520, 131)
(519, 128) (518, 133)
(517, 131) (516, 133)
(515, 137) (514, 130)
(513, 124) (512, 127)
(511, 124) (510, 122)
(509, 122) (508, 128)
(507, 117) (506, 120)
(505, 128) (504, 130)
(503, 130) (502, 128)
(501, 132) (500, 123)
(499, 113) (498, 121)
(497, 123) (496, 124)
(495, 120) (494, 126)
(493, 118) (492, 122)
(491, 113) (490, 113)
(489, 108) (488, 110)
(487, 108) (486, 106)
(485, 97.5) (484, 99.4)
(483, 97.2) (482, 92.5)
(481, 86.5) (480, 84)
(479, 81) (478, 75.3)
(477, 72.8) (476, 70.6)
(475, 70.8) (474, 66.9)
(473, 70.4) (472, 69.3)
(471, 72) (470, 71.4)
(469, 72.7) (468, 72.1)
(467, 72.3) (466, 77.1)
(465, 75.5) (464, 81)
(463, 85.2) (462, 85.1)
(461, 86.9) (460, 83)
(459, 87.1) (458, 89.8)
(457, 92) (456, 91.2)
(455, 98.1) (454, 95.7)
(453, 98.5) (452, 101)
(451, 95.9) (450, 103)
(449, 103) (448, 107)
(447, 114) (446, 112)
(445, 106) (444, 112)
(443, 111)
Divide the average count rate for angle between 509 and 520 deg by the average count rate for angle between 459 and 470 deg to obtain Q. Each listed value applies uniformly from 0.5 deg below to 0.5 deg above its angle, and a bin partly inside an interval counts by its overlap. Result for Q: 1.6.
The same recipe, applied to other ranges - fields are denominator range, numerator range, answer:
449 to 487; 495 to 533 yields 1.50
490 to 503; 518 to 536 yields 1.07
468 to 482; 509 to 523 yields 1.74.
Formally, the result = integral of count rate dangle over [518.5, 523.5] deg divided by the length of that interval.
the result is 132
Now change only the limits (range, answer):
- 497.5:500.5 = 119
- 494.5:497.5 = 122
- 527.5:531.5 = 128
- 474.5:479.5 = 74.1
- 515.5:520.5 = 131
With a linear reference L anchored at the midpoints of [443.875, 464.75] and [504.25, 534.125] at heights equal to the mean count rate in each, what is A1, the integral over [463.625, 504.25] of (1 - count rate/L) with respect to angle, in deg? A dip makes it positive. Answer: 5.2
